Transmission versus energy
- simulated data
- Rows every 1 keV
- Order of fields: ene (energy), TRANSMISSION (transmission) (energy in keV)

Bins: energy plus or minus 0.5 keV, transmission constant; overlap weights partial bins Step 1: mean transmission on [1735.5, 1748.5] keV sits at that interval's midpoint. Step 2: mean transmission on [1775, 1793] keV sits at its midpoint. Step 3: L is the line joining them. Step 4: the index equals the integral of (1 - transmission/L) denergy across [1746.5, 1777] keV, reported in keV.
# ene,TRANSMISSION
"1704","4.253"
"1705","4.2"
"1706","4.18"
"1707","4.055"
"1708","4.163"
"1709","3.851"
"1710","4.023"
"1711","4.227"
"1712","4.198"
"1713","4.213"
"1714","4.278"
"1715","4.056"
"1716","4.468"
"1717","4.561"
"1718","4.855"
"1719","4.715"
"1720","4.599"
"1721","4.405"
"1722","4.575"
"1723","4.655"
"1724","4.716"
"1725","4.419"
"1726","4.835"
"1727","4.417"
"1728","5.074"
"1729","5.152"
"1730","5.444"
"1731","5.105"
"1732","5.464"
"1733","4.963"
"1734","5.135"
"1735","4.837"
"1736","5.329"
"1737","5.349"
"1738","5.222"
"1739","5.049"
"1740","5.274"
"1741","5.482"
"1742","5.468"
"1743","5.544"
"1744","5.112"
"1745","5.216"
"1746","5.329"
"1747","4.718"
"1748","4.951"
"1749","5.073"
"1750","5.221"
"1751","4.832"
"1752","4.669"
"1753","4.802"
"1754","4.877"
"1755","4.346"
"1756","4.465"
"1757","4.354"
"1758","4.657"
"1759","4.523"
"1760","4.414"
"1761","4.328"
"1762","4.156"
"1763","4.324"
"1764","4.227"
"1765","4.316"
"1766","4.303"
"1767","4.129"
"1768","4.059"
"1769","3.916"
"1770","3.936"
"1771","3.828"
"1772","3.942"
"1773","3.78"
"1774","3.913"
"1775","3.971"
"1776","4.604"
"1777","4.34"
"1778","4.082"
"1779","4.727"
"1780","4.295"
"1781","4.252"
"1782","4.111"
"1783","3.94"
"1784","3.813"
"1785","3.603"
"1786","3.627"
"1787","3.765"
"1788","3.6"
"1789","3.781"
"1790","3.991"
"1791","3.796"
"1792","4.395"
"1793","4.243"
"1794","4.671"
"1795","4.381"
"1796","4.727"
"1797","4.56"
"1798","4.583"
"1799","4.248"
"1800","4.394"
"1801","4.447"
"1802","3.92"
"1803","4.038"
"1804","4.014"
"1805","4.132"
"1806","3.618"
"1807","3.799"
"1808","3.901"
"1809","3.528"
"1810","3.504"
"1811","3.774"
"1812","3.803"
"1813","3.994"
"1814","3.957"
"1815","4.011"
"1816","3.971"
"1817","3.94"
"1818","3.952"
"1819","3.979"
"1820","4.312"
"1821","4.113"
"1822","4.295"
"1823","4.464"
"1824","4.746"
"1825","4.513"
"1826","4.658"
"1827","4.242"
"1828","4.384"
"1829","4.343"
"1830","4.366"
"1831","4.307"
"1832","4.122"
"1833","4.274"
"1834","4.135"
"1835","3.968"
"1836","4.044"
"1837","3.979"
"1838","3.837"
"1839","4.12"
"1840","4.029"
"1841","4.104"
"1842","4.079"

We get 1.91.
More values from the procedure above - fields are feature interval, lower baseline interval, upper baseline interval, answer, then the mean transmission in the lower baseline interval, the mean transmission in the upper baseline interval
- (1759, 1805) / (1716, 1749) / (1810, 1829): 3.73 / 4.99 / 4.16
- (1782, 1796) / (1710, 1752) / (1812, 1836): 1.43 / 4.88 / 4.21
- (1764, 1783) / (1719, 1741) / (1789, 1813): 1.26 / 4.96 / 4.1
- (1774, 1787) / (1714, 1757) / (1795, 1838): 1.14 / 4.91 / 4.14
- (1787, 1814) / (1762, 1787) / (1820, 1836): 0.85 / 4.08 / 4.32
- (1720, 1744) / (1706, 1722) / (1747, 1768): -3.38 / 4.32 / 4.54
